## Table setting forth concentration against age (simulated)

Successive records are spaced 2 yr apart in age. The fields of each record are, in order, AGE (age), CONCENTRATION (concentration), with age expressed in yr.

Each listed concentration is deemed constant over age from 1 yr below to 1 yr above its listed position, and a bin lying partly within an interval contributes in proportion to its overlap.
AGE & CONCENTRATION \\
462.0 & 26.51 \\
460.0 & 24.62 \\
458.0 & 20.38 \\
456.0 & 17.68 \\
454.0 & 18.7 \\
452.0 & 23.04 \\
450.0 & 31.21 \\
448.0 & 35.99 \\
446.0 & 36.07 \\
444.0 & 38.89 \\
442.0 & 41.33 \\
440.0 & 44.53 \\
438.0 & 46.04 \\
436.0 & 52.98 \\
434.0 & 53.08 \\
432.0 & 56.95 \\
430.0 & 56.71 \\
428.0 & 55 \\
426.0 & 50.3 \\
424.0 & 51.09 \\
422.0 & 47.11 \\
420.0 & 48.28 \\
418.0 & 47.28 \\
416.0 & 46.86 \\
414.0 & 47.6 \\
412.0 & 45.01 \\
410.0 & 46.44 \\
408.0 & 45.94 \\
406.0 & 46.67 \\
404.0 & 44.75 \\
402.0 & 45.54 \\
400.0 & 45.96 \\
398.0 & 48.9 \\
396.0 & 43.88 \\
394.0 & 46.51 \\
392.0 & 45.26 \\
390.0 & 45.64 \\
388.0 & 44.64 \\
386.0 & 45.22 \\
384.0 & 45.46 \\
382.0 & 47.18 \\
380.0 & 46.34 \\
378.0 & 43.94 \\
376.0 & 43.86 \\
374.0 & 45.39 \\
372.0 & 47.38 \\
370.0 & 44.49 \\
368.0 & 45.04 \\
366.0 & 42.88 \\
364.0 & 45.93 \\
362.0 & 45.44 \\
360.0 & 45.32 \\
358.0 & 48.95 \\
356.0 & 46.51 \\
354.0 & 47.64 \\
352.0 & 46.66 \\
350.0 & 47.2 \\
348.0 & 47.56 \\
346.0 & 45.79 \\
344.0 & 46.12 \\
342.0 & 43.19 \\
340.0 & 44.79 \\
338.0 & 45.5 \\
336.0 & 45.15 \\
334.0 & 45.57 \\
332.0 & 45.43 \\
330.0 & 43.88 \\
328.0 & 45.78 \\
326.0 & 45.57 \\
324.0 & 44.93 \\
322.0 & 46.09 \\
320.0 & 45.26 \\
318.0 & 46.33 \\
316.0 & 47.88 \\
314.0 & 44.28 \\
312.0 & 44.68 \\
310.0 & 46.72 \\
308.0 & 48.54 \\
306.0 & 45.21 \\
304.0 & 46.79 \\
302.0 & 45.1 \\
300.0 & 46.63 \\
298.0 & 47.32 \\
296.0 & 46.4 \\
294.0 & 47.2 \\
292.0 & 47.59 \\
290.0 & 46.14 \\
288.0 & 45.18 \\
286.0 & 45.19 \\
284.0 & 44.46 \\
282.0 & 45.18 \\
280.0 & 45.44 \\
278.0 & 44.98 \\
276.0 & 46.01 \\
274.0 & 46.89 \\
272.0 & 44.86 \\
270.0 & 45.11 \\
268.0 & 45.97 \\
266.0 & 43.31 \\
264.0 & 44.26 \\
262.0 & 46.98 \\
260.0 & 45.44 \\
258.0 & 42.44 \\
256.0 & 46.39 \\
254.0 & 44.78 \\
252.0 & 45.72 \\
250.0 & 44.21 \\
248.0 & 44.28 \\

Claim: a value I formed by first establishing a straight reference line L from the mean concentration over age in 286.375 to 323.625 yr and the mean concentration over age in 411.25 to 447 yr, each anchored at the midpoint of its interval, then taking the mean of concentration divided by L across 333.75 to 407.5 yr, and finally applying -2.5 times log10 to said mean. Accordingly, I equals 0.035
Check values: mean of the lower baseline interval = 46.3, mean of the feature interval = 45.7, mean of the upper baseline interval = 48.1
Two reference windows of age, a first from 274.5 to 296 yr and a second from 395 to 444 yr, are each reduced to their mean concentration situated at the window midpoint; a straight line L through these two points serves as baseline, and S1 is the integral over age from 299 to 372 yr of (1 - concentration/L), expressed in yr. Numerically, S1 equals 1.28 yr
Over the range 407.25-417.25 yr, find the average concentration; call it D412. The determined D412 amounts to 46.4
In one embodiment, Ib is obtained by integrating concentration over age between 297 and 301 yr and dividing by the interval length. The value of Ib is 47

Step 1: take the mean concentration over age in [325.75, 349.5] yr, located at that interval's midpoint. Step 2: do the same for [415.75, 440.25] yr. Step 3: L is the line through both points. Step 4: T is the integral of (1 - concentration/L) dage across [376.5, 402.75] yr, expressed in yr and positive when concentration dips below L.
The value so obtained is 1.5 yr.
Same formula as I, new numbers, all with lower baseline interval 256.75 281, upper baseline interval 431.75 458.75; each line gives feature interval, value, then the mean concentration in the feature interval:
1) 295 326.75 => -0.07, 46.1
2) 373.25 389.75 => -0.14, 45.3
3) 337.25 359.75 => -0.13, 46.3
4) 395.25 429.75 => -0.24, 47.7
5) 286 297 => -0.06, 46.4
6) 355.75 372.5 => -0.13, 45.7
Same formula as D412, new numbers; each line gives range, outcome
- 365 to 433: 47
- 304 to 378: 45.7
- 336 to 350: 45.6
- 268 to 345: 45.7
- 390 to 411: 46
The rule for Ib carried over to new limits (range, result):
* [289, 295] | 47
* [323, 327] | 45.2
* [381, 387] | 46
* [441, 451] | 36.7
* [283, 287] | 44.8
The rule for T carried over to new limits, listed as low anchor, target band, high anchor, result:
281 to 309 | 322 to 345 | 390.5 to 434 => 0.9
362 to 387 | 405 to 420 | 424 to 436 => 1.3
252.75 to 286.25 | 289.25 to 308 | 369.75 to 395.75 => -0.6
